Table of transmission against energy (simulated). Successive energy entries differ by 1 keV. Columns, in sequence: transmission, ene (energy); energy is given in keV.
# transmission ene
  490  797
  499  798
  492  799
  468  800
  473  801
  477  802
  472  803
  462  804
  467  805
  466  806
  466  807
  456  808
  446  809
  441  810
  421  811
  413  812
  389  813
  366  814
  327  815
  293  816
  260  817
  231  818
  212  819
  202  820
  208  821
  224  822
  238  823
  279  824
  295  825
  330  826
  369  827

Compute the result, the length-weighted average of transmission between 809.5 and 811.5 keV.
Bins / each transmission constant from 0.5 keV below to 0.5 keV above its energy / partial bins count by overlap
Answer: 431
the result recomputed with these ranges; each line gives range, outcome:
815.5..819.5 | 249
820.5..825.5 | 249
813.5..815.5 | 346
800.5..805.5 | 470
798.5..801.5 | 478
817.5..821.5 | 213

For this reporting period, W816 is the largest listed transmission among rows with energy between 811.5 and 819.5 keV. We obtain 413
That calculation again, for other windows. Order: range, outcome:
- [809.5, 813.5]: 441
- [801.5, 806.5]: 477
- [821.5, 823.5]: 238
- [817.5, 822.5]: 231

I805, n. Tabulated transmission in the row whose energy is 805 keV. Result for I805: 467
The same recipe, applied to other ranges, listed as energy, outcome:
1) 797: 490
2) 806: 466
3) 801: 473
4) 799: 492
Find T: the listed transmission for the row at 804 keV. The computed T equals 462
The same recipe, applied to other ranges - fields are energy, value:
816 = 293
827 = 369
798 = 499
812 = 413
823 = 238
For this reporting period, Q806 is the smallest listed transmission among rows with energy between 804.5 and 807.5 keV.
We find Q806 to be 466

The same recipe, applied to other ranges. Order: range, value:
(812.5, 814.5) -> 366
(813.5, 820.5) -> 202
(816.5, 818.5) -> 231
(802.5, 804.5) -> 462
